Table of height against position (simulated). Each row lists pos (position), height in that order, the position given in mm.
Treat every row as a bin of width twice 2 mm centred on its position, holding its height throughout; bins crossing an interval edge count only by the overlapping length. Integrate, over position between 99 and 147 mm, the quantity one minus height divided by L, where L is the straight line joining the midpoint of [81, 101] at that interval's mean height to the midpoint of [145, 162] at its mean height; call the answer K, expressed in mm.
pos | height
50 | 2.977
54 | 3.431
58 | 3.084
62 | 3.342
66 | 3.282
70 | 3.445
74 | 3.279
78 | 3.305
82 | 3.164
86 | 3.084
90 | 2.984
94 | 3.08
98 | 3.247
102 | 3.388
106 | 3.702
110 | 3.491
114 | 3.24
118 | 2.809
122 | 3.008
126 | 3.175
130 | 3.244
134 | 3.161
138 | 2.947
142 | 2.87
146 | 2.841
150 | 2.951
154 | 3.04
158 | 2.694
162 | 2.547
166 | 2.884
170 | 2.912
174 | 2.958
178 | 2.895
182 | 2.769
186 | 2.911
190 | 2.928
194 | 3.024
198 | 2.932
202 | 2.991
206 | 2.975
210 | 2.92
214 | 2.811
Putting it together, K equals -2.9 mm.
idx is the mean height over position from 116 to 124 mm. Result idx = 2.91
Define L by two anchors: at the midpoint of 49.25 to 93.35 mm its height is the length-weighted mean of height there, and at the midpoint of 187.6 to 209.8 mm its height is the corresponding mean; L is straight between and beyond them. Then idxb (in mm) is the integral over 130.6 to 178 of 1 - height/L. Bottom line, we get 2.4 mm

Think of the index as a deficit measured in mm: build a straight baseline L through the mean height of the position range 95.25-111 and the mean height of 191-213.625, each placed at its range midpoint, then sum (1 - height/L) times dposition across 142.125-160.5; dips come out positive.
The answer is 1.9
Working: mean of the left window 3.44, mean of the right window 2.96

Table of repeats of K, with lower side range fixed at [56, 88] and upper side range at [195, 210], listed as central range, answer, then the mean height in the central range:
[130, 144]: 0.35 mm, 3.03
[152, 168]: 1.39 mm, 2.79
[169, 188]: 0.81 mm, 2.89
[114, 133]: 0.32 mm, 3.08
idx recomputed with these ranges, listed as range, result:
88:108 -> 3.28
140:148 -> 2.86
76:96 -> 3.12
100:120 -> 3.33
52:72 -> 3.32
